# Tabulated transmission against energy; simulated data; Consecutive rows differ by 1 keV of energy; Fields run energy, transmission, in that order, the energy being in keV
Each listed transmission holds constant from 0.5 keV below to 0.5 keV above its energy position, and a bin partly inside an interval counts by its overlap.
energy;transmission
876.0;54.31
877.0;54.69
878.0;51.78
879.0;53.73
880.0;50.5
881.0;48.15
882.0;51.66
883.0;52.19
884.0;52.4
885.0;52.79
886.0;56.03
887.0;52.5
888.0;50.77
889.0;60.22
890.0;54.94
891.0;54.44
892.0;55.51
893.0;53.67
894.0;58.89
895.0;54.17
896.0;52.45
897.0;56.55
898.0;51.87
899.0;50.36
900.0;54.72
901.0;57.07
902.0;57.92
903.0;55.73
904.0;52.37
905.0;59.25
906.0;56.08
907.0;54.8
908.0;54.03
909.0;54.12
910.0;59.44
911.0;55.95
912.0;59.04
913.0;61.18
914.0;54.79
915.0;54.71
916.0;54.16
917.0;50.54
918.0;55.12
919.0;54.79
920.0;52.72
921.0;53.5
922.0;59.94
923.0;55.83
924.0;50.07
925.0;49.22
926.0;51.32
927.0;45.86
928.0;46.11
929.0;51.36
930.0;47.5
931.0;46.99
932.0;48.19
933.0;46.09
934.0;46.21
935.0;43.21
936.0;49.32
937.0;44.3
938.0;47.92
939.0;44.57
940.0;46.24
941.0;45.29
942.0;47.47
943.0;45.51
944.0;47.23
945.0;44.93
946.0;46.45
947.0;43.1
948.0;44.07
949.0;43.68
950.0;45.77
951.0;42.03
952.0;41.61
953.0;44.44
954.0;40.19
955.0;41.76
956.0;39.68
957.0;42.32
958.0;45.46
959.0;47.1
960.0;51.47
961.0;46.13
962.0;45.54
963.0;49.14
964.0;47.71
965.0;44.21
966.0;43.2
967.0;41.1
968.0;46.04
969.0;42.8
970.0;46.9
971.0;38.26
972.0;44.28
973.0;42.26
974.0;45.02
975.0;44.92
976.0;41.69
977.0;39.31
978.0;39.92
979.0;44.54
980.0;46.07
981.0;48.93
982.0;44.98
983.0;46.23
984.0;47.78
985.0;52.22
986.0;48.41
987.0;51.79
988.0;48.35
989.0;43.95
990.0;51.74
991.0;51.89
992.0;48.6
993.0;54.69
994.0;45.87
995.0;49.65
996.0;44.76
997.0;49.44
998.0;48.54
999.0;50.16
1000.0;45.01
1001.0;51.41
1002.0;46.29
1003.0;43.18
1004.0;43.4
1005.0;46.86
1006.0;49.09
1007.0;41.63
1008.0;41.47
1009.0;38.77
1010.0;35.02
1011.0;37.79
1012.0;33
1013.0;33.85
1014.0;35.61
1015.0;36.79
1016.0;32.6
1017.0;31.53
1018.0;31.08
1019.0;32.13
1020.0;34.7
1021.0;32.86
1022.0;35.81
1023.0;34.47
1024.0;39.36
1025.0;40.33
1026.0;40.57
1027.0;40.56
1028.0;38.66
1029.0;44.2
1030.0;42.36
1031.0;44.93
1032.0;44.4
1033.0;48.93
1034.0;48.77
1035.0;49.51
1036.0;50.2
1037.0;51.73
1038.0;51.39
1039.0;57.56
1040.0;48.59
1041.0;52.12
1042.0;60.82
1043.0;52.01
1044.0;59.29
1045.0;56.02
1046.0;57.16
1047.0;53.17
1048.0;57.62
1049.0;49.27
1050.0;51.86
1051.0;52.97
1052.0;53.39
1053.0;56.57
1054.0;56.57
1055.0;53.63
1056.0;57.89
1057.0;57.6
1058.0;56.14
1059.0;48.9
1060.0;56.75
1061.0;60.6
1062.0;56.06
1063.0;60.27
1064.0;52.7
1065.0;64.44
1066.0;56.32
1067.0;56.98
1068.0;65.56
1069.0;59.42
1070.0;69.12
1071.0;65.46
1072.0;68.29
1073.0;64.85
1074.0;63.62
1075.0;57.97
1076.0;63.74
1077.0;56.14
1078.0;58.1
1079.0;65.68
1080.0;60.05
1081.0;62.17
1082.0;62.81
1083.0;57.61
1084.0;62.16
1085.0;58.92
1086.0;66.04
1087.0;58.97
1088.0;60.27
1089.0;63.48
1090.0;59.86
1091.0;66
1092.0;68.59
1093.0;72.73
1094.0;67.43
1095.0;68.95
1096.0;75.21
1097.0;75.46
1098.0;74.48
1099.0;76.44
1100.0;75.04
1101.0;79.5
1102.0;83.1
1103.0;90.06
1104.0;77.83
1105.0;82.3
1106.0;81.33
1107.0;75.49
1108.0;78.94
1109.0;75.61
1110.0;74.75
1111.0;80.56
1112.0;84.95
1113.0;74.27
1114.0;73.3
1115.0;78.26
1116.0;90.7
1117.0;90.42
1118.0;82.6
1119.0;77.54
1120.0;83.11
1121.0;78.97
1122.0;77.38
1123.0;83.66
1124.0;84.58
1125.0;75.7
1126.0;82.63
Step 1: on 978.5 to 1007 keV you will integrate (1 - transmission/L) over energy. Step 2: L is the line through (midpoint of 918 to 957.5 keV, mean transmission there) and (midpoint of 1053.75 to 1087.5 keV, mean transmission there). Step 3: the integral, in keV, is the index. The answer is 2.44 keV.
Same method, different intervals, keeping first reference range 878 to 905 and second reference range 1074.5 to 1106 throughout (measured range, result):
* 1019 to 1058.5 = 9.63 keV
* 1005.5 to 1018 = 5.10 keV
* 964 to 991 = 6.64 keV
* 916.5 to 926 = 0.45 keV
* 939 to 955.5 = 3.87 keV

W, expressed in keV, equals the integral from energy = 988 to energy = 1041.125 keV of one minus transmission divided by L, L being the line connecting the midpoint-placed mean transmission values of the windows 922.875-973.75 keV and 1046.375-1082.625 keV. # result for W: 9.6 keV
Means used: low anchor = 45.6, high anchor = 58.7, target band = 43.3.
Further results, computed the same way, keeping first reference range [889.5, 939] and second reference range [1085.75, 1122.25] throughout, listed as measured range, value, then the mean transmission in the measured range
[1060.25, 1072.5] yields 1.7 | 61.2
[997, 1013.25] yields 5.2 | 43.2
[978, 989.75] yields 2.7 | 47.3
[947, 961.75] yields 3.5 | 44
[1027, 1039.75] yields 3.8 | 47.5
